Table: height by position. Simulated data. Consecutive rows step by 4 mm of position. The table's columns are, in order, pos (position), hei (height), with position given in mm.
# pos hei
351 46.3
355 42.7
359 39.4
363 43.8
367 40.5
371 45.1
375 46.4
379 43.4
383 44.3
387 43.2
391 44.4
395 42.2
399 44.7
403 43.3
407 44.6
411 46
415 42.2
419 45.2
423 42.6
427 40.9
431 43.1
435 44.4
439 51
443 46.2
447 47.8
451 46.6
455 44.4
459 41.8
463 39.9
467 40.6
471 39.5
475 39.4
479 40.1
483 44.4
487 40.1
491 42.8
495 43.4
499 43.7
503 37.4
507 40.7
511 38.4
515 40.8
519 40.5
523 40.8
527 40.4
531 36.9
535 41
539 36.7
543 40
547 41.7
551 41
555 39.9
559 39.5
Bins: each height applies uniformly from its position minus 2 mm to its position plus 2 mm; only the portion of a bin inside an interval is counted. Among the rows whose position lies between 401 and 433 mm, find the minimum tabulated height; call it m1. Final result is 40.9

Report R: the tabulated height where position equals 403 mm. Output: 43.3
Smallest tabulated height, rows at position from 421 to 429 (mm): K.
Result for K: 40.9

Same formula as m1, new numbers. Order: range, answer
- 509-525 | 38.4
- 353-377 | 39.4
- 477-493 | 40.1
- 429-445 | 43.1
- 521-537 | 36.9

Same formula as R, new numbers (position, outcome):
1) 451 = 46.6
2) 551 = 41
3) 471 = 39.5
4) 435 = 44.4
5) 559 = 39.5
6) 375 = 46.4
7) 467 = 40.6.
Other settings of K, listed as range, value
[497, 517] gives 37.4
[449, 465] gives 39.9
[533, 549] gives 36.7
